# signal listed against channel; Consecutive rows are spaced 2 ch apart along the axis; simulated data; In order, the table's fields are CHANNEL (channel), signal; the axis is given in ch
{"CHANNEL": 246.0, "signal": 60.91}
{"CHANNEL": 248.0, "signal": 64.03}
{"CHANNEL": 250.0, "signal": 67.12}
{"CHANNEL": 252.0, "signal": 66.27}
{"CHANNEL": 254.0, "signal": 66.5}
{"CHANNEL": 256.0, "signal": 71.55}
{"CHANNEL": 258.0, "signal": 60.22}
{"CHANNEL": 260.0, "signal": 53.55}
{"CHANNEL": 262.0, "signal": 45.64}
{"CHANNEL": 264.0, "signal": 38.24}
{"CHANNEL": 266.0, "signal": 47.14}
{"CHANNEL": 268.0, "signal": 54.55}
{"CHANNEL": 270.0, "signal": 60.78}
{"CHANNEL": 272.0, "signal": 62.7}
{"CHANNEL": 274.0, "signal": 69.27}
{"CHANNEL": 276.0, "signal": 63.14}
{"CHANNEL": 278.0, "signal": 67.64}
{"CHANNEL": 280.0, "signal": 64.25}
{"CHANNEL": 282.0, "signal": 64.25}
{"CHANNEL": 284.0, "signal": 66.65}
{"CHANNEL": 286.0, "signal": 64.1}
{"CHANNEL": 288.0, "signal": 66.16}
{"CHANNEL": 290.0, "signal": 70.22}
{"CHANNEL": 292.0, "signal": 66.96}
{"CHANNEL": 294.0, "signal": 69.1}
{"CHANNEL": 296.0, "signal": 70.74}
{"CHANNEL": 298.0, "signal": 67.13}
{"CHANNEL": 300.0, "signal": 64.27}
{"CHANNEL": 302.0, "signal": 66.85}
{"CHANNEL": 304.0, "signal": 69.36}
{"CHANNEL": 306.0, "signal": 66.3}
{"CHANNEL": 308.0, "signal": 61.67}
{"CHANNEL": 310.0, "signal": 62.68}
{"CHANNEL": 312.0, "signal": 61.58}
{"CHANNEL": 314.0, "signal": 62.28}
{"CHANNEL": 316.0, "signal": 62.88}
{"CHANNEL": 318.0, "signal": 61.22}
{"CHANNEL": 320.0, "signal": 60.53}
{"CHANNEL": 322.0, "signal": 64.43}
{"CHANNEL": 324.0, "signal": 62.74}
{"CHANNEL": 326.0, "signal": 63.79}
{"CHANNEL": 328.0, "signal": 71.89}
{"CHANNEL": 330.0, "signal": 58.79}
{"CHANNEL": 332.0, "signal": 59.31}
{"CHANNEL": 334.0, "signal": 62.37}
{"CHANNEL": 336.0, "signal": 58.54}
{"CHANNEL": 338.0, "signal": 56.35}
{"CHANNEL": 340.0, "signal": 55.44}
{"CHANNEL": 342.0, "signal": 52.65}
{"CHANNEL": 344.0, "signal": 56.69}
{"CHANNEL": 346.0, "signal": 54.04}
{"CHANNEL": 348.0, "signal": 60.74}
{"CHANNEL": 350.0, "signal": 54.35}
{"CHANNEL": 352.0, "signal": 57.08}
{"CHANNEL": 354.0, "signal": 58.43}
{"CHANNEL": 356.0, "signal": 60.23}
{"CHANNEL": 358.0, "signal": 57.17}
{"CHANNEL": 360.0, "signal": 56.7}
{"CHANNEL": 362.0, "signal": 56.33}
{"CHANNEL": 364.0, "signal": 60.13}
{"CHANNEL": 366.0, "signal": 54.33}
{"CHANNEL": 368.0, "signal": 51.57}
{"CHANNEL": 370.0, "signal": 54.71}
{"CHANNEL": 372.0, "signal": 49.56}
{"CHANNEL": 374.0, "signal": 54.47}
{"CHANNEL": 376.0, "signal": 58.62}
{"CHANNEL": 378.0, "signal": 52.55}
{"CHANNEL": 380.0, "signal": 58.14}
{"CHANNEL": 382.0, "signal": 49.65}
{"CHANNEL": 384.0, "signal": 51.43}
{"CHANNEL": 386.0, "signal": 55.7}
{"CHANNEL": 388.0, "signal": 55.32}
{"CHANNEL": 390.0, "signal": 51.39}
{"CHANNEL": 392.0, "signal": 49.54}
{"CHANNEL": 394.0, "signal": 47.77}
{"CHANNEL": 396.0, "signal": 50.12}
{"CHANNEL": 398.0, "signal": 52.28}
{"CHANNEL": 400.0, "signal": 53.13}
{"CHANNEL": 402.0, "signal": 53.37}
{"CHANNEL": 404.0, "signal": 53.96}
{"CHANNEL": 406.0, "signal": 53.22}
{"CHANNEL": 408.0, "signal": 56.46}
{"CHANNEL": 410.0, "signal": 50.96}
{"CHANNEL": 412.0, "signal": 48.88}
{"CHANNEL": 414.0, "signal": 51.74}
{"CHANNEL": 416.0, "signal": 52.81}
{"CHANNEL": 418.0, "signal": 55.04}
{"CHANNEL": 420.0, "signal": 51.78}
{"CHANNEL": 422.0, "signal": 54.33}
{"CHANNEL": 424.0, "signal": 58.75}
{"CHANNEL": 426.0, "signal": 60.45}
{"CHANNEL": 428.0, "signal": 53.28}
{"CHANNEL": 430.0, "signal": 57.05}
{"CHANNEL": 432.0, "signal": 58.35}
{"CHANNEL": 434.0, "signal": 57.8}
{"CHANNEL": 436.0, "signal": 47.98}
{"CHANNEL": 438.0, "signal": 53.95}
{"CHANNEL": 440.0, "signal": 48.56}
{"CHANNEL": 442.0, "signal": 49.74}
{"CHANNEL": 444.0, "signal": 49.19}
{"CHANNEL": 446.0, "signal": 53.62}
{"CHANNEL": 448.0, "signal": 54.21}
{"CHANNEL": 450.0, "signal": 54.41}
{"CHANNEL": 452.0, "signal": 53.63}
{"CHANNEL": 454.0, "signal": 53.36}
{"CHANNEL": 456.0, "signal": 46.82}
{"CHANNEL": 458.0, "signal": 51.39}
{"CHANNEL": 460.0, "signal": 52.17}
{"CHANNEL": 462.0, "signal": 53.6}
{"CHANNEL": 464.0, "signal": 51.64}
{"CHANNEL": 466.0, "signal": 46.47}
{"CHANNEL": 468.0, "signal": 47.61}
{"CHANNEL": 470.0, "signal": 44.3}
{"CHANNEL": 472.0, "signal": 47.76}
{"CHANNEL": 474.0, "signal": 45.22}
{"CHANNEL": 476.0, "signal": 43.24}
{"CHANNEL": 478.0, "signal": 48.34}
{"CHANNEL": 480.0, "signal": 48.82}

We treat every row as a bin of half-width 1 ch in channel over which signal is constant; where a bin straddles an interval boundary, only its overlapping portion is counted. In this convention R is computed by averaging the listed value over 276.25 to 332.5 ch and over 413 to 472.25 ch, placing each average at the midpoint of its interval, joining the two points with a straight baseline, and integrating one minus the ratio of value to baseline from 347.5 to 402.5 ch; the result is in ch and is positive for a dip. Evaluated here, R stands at 3.9 ch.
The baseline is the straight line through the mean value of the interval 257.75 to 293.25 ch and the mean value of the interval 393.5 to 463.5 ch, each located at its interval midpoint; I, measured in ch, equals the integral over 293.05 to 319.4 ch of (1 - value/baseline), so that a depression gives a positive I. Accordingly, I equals -2.7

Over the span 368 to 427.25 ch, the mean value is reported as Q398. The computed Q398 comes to 53.3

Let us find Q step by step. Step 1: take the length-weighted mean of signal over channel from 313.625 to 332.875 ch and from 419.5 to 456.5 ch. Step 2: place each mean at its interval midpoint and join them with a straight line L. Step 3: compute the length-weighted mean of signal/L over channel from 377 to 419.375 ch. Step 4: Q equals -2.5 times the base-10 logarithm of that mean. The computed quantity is 0.09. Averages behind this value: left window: 62.8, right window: 53.7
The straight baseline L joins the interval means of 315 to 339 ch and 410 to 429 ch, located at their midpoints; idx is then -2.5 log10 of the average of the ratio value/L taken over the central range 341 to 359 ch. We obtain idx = 0.06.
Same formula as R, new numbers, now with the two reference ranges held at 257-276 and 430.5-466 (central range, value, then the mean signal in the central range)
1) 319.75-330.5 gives -2.0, 64.1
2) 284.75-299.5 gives -3.5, 67.6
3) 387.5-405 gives 0.4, 51.8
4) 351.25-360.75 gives -0.8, 58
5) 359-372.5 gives -0.3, 55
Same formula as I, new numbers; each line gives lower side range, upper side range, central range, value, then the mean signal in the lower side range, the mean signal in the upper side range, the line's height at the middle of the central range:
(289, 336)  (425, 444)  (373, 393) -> 1.6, 64.5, 53.9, 58.4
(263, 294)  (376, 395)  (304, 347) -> -2.2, 62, 52.7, 57.9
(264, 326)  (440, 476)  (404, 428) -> -0.2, 63.6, 50.1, 53.6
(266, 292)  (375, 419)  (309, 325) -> -0.5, 63.9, 52.8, 60.3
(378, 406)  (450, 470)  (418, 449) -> -1.6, 52.5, 50.6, 51.3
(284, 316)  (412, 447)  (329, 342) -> 0.9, 65.9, 53.6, 62.5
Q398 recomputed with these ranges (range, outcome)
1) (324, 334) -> 63.3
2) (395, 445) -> 53.3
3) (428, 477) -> 51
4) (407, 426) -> 53.8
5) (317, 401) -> 56.4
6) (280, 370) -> 61.5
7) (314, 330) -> 63.5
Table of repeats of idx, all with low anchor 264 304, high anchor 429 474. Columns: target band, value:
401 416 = 0.04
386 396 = 0.09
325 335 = -0.05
